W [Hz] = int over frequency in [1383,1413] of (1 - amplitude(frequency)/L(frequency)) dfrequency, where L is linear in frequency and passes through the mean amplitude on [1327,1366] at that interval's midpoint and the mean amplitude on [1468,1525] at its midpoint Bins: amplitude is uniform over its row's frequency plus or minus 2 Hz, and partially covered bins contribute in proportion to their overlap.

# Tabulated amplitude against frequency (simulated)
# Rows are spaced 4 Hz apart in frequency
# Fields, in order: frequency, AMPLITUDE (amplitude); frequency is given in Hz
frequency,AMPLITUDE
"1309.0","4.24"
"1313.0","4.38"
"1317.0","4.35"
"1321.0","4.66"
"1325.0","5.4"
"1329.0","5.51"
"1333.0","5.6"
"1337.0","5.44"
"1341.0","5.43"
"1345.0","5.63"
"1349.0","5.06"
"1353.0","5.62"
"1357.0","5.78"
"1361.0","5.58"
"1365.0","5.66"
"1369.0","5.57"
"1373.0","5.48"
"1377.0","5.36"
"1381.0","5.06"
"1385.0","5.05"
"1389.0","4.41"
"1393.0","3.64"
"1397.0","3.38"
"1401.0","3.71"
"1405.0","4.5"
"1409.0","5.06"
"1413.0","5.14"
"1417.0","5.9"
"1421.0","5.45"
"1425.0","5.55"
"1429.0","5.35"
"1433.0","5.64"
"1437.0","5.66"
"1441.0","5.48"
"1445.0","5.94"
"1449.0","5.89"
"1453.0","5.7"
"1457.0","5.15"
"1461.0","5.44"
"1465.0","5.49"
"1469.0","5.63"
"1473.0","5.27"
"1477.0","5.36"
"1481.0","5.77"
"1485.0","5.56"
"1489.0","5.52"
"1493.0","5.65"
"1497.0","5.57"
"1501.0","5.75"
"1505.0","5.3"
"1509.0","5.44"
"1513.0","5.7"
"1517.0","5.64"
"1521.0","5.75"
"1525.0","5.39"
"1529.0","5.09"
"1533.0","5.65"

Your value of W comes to 6.66 Hz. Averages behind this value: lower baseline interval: 5.53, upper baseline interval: 5.56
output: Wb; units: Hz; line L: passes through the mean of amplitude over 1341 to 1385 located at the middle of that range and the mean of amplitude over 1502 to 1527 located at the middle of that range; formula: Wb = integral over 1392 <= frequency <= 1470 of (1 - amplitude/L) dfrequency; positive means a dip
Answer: 4.2 Hz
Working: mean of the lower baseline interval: 5.46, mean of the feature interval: 5.2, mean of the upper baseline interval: 5.55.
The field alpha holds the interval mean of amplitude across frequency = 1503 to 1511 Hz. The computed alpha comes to 5.37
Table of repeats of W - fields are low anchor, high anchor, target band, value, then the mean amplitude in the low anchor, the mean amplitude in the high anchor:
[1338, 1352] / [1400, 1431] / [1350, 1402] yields 3.1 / 5.4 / 5.13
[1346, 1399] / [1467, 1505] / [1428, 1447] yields -1.0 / 5.06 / 5.55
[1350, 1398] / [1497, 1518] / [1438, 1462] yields -1.1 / 5.08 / 5.56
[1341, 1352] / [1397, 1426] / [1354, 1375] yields -1.4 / 5.39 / 4.91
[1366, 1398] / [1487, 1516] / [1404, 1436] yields -1.9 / 4.81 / 5.56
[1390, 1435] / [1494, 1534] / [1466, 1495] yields -1.3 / 4.84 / 5.53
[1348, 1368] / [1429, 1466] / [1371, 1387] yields 1.0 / 5.57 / 5.59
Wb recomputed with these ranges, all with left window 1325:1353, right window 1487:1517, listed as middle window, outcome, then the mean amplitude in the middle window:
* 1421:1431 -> 0.1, 5.45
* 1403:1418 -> 1.1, 5.1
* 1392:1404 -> 4.0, 3.65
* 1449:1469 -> 0.1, 5.51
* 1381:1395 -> 2.6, 4.47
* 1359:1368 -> -0.2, 5.61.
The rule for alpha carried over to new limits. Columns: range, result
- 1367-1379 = 5.47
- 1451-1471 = 5.48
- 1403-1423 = 5.21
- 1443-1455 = 5.84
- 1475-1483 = 5.56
